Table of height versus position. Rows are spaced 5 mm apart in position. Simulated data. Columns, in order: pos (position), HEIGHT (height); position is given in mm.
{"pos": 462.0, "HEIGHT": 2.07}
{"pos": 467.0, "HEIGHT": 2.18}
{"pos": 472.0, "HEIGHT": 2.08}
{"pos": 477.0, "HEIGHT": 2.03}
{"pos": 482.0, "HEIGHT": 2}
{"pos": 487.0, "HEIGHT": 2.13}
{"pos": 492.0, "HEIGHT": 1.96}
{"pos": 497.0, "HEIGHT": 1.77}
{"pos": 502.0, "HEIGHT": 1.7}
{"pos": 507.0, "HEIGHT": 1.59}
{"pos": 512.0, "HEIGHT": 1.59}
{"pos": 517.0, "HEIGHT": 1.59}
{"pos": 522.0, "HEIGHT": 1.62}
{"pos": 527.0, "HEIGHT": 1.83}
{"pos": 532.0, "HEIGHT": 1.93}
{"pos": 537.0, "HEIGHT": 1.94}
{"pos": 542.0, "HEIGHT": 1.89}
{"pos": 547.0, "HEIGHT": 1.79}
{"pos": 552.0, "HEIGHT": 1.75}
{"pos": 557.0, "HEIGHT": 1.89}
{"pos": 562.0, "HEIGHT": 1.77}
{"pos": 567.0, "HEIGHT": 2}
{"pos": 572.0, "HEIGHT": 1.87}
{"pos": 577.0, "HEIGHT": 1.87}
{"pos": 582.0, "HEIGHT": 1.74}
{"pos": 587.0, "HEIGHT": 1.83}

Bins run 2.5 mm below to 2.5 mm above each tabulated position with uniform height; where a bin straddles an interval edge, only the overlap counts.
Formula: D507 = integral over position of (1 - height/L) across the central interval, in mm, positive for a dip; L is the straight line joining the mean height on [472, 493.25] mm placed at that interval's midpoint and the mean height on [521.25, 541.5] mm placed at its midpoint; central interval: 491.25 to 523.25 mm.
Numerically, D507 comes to 4.5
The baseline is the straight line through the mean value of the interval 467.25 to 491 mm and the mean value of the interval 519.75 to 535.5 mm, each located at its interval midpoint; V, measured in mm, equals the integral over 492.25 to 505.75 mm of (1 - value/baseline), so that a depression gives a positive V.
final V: 1.4 mm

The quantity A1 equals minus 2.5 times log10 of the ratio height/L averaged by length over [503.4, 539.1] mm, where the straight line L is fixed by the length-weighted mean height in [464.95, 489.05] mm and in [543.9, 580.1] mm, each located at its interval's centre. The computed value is 0.14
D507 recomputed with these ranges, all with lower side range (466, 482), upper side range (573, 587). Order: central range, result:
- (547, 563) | 0.6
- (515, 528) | 1.9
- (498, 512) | 2.5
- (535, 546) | 0.1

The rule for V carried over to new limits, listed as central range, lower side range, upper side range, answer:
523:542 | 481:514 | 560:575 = -0.3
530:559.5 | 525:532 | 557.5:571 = 0.2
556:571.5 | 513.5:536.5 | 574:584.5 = -0.8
